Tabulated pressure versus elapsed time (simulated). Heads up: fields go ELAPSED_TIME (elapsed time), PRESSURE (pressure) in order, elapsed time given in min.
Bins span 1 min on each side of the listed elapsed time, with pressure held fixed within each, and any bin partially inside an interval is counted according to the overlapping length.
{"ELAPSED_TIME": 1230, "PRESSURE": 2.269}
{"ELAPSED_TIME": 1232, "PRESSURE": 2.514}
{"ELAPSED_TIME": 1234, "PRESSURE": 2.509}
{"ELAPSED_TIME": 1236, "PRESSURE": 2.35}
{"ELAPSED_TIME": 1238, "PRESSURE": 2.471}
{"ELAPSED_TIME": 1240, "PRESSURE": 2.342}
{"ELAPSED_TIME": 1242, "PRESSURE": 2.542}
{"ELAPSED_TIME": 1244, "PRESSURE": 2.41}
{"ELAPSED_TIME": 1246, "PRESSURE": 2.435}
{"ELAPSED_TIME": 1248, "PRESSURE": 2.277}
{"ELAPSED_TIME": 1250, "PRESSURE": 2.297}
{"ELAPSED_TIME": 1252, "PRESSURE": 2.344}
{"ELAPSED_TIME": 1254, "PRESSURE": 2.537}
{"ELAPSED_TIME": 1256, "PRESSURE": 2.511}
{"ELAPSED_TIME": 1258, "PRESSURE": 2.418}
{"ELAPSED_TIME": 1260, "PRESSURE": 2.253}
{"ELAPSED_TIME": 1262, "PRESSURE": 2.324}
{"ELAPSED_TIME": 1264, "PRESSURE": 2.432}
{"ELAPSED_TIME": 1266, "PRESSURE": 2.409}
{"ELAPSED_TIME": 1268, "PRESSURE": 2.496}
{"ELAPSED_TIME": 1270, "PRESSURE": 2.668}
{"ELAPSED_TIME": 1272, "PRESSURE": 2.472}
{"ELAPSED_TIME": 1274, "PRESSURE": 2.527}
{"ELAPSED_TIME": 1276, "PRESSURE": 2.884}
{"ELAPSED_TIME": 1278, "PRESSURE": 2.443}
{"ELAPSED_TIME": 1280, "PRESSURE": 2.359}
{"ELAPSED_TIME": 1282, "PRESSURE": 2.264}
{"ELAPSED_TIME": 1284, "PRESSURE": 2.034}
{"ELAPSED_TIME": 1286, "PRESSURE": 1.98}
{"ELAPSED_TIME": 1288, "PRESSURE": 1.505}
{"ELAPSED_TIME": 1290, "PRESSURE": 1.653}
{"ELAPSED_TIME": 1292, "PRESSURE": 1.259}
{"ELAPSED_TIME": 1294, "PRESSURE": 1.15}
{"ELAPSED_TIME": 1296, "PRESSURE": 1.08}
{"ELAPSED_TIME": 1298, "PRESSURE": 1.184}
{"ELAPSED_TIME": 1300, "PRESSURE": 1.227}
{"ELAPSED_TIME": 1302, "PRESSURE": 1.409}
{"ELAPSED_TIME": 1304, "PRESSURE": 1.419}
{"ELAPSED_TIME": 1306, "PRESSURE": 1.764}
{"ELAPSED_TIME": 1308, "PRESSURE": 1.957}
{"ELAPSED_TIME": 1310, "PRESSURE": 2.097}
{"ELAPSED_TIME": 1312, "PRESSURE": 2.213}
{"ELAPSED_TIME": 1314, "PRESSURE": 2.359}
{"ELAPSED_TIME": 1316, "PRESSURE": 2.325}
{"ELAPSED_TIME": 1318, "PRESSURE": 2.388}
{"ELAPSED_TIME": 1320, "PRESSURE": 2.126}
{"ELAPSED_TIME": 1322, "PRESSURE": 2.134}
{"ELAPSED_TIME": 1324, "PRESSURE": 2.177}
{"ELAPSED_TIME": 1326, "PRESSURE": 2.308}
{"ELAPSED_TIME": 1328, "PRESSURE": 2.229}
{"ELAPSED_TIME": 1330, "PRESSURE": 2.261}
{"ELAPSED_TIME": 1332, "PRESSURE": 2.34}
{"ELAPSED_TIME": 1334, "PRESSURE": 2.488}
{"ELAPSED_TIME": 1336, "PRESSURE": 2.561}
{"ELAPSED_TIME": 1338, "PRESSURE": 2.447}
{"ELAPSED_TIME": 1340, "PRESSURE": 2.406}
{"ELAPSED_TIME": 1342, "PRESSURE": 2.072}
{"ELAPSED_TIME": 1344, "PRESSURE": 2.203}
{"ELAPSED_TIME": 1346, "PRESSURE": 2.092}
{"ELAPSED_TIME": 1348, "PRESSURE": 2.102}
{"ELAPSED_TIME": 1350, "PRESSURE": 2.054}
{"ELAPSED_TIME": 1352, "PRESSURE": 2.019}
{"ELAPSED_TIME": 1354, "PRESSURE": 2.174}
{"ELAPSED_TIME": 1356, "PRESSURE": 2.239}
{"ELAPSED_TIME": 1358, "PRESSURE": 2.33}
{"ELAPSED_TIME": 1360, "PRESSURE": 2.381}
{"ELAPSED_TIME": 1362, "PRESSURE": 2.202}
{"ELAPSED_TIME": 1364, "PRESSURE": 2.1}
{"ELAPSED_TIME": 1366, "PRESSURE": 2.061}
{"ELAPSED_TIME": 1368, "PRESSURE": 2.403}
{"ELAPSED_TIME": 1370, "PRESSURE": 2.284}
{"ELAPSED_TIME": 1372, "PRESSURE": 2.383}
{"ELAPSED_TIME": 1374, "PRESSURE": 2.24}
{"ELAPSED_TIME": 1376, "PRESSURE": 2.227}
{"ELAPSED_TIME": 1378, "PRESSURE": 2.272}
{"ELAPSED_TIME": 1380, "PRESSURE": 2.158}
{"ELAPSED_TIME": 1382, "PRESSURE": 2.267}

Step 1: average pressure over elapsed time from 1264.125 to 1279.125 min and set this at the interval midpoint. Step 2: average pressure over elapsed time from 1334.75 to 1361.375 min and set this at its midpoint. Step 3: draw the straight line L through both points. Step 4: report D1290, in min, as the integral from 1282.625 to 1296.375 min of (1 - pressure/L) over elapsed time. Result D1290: 5.1 min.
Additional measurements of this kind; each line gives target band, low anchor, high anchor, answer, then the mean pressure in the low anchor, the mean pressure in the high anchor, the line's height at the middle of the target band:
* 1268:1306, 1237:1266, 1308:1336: 7.5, 2.4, 2.26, 2.33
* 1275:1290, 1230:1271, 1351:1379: 1.3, 2.42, 2.24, 2.37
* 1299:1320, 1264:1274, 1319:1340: 3.9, 2.5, 2.31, 2.38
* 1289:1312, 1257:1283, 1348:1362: 8.3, 2.46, 2.19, 2.36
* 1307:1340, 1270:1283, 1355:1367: 0.9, 2.51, 2.22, 2.35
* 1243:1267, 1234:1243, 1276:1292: -1.0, 2.44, 2.04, 2.29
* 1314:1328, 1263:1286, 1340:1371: 0.3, 2.43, 2.19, 2.29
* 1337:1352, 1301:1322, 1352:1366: -0.3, 2.01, 2.21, 2.15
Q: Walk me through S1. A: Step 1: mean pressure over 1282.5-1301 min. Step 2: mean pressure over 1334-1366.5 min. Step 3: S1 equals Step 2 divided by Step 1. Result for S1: 1.51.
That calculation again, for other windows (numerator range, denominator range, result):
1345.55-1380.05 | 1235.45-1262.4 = 0.92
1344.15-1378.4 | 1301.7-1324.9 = 1.08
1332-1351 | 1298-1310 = 1.45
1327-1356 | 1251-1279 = 0.91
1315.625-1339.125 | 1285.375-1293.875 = 1.51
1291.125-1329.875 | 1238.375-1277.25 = 0.75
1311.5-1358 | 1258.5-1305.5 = 1.14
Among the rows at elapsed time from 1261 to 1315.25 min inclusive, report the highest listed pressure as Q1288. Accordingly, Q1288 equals 2.884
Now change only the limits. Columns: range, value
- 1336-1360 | 2.561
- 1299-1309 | 1.957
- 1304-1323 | 2.388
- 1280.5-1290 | 2.264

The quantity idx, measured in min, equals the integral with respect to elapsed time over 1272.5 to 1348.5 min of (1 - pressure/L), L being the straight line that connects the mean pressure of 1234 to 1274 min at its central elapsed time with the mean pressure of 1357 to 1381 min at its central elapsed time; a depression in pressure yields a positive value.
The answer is 9.7 min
